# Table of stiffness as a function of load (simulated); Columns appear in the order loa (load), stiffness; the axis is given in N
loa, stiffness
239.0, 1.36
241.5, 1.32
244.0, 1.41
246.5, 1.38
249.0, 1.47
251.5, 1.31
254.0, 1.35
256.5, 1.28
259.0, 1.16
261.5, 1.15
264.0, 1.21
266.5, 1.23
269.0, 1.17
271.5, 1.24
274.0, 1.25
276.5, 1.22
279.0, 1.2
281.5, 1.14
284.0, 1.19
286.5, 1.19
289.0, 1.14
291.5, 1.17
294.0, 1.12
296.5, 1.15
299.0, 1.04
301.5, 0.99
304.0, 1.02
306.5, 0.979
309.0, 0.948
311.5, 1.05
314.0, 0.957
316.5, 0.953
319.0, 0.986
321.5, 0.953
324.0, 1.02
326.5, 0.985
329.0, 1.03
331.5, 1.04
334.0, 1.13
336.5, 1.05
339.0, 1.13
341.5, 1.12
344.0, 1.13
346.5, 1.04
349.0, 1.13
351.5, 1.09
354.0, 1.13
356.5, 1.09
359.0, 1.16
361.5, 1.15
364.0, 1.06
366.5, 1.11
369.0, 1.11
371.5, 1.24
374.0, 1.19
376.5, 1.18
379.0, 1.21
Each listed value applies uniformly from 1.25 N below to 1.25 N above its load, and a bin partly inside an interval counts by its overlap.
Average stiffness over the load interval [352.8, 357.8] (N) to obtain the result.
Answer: 1.11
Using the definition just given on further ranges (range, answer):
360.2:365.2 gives 1.11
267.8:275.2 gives 1.22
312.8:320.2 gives 0.965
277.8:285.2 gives 1.18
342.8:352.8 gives 1.1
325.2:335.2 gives 1.05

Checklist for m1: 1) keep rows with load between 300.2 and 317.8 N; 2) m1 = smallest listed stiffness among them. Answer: 0.948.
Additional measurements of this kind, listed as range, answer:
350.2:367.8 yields 1.06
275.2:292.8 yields 1.14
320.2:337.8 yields 0.953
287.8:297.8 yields 1.12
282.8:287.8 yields 1.19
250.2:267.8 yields 1.15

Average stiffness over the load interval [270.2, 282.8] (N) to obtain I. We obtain 1.21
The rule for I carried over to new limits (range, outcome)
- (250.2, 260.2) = 1.28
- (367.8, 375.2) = 1.18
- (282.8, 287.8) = 1.19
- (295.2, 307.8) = 1.04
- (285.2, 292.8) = 1.17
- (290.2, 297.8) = 1.15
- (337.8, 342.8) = 1.13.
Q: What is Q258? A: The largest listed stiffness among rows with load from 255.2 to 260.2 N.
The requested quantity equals 1.28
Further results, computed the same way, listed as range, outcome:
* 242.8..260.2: 1.47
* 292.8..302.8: 1.15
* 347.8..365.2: 1.16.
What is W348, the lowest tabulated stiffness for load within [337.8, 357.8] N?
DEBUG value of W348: 1.04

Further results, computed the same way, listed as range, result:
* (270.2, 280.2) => 1.2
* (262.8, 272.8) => 1.17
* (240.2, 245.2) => 1.32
